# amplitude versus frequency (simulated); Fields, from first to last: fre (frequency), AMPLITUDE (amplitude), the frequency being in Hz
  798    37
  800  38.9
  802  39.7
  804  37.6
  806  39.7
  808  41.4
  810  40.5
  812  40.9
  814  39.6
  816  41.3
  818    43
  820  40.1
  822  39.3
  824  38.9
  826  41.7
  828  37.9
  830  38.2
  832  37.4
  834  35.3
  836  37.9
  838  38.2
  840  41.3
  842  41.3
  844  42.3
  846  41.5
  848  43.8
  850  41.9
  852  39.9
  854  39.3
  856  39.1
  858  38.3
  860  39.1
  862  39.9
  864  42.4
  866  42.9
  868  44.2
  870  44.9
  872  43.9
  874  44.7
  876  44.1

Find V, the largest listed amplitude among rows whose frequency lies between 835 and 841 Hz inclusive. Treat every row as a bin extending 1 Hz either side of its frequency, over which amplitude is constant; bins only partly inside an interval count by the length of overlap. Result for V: 41.3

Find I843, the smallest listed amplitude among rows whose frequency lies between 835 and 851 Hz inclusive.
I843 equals 37.9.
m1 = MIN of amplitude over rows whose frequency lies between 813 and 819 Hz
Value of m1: 39.6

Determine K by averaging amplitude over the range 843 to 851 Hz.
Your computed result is 42.4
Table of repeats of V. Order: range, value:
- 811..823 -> 43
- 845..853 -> 43.8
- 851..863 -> 39.9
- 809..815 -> 40.9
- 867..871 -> 44.9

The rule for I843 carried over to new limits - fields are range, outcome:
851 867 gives 38.3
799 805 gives 37.6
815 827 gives 38.9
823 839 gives 35.3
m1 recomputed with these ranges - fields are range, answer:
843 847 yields 41.5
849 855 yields 39.3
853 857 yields 39.1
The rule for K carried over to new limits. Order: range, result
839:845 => 41.6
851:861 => 39.1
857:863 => 39.1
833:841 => 38.2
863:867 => 42.6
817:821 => 41.5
